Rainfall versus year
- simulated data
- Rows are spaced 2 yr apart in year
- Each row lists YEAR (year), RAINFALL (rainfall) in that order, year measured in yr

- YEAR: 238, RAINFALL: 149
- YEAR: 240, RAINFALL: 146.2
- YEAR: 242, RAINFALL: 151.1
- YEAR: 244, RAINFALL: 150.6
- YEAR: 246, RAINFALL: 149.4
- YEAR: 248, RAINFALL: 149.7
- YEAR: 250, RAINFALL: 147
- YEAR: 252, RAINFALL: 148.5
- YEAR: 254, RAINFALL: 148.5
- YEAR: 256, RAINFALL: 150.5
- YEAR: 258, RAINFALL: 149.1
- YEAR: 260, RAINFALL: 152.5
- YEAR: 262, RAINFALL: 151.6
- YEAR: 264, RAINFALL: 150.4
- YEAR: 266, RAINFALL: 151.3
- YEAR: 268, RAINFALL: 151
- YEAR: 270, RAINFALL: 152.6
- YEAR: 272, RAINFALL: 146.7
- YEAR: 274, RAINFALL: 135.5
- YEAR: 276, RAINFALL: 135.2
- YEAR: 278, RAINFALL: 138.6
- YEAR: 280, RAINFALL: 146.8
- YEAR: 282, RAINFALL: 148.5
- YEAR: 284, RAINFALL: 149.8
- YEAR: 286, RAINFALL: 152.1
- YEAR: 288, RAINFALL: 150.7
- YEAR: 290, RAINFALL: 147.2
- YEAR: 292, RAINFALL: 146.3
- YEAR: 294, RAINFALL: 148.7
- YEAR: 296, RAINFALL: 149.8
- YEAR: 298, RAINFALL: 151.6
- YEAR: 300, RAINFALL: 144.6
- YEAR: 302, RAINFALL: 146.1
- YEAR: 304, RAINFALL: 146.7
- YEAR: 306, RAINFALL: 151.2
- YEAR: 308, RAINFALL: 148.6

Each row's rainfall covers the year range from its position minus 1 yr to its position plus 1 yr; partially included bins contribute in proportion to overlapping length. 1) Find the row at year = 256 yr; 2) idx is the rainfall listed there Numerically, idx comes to 150.5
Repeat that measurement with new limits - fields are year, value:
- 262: 151.6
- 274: 135.5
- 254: 148.5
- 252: 148.5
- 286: 152.1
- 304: 146.7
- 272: 146.7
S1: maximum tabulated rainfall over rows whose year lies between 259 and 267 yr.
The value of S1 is 152.5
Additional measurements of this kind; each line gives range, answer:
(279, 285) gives 149.8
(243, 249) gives 150.6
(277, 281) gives 146.8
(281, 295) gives 152.1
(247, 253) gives 149.7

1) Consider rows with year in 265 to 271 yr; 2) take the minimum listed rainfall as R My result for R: 151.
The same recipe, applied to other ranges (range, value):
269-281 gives 135.2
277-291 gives 138.6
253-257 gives 148.5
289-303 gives 144.6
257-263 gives 149.1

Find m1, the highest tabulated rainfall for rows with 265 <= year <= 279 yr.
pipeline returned 152.6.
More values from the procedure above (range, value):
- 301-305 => 146.7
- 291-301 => 151.6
